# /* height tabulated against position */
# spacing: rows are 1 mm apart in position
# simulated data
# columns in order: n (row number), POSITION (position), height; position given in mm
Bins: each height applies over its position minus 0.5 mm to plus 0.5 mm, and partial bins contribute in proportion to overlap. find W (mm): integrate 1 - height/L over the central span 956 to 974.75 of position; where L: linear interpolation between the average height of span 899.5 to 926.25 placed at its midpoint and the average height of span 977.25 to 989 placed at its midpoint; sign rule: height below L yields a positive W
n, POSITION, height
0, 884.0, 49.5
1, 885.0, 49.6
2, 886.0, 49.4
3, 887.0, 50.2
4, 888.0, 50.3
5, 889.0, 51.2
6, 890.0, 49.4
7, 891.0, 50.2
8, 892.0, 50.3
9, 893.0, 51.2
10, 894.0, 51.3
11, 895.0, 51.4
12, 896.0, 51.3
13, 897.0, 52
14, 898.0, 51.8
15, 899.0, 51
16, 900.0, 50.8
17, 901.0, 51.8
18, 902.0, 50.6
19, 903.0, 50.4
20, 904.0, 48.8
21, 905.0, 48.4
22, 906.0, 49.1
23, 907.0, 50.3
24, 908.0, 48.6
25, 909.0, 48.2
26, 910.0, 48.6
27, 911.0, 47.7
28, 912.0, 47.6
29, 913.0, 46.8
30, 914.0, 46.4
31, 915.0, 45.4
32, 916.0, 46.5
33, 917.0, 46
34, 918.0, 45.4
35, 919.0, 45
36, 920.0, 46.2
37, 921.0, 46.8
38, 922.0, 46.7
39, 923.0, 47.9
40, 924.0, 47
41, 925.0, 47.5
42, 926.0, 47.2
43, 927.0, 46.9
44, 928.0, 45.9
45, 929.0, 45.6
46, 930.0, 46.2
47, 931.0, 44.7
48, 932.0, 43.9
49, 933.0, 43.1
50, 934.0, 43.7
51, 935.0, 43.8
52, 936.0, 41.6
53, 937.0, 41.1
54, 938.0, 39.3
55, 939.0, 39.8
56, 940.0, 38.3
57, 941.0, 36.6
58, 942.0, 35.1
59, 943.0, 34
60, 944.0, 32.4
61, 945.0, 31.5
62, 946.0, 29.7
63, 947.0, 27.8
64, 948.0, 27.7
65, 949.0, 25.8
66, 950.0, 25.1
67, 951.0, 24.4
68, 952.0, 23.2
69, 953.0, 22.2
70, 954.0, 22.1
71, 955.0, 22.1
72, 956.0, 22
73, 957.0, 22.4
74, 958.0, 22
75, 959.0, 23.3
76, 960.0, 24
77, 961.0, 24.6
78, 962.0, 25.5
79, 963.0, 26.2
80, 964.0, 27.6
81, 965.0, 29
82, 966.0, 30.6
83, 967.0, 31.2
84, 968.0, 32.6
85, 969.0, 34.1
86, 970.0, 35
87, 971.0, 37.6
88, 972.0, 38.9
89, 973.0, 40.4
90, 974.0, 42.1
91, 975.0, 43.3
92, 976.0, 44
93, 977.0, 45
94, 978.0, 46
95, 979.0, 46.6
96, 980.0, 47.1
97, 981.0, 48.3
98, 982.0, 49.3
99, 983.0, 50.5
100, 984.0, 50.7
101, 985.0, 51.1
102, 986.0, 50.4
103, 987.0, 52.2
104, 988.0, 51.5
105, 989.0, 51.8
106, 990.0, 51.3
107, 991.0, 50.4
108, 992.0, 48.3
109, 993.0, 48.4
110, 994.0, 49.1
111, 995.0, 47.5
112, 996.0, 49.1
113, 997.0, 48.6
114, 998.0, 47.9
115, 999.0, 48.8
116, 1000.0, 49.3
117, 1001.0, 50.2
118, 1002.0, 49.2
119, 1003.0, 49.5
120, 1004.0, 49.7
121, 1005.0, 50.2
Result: 7.15 mm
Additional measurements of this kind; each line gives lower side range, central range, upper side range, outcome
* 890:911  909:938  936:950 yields -3.19 mm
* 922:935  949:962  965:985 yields 6.01 mm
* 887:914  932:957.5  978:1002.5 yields 9.06 mm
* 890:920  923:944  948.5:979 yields -1.16 mm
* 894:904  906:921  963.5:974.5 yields 0.18 mm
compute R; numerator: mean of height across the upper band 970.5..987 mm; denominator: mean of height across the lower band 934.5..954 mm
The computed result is 1.42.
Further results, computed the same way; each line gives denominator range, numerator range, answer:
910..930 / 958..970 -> 0.60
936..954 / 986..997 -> 1.59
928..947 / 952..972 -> 0.69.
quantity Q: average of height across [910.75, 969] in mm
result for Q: 36.3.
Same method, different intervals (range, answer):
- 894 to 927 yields 48.4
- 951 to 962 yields 23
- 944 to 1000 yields 37.7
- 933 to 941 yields 40.9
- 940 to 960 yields 27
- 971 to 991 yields 47.2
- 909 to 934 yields 46.3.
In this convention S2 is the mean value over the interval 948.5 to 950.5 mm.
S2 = 25.5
